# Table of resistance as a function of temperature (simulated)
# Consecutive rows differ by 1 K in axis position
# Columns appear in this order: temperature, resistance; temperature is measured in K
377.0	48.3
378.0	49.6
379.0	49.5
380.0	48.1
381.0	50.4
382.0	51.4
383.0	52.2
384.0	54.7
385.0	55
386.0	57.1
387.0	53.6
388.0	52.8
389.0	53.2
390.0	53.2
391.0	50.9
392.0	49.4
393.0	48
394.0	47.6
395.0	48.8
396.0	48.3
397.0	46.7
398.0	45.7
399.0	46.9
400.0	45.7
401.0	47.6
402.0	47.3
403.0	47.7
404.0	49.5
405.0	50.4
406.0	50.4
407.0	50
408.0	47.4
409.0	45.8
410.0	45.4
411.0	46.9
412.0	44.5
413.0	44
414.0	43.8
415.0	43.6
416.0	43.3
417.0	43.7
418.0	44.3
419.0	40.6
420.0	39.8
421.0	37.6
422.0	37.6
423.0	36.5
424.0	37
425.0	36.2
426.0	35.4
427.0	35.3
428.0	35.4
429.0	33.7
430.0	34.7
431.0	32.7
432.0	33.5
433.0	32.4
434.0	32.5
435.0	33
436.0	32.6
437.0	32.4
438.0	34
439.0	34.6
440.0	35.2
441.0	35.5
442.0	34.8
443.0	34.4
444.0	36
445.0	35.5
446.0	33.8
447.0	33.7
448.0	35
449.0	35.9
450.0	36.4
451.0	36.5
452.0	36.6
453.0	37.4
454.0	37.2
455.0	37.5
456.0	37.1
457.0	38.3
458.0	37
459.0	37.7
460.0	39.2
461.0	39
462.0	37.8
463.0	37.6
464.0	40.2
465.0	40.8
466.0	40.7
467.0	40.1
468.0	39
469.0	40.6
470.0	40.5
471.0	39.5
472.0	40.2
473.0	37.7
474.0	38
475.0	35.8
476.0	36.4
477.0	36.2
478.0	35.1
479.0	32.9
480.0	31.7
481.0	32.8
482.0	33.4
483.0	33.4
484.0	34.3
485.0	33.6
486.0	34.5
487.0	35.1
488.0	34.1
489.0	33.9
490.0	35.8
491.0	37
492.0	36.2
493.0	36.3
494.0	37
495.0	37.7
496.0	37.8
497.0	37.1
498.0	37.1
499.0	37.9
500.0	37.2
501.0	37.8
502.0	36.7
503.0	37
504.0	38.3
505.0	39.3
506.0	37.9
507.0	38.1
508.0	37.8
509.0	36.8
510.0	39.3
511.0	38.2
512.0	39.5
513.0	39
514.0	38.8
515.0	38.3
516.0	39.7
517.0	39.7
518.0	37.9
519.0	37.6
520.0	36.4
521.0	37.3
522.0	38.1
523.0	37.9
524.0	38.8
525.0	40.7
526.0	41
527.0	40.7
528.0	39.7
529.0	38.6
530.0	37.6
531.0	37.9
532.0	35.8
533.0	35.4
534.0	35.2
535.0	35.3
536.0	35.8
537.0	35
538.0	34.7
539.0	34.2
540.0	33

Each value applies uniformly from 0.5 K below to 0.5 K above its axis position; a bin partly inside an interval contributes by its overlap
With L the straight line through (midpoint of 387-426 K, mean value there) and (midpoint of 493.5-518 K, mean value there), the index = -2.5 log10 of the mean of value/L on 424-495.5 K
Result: 0.16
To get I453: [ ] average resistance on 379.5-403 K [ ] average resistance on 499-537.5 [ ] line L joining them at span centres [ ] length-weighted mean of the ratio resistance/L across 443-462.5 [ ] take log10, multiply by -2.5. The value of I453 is 0.20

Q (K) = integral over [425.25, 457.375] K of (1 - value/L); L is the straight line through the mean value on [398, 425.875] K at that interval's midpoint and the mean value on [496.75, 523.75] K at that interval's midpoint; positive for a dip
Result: 5.6 K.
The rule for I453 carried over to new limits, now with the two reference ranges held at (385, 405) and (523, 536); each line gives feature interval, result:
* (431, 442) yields 0.34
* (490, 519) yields 0.06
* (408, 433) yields 0.20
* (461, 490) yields 0.17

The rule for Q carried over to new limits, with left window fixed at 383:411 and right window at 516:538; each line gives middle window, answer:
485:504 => 2.0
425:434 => 2.4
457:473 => 1.5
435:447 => 3.0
